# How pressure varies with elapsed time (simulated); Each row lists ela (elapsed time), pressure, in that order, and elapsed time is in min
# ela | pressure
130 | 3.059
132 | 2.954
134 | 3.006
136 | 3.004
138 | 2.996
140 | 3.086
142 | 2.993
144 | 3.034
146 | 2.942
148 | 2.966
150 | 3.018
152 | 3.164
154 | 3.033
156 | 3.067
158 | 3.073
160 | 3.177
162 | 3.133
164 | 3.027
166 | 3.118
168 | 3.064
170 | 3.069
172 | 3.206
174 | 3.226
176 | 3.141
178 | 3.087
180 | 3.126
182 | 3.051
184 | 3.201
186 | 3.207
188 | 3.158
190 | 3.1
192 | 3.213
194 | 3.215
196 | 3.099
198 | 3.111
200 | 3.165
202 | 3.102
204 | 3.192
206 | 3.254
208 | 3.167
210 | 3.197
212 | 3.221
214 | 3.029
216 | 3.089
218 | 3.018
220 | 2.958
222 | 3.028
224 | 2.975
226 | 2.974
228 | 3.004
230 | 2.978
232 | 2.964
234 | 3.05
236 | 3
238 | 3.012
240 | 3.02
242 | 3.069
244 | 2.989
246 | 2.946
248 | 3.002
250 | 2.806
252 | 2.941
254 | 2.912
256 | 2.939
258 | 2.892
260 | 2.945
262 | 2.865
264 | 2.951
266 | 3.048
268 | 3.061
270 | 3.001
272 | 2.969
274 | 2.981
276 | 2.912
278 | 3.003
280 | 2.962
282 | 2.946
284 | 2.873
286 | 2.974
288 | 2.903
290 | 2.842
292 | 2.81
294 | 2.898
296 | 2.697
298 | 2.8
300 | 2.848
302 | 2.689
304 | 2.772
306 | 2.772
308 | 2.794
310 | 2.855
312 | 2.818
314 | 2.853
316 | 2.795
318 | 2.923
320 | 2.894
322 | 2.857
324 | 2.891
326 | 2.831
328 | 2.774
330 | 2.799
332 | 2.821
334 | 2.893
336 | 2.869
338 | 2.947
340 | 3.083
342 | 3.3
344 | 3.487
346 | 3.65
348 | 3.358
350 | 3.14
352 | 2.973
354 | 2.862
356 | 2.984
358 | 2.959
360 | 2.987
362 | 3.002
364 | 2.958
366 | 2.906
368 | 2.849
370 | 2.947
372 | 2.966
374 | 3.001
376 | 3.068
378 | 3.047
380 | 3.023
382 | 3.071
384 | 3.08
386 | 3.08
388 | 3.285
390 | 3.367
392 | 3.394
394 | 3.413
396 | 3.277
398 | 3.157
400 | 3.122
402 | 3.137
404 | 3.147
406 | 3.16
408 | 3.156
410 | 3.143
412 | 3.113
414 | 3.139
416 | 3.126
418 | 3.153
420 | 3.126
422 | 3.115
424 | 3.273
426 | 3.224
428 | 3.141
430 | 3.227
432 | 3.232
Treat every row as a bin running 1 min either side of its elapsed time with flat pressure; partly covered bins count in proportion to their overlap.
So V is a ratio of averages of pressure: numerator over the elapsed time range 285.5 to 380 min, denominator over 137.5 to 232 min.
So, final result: 0.95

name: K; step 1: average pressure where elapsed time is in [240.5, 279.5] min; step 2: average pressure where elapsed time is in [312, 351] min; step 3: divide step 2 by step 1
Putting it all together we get 1.0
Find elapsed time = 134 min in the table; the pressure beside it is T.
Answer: 3.006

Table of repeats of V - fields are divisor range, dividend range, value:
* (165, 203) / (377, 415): 1.01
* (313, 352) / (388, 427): 1.06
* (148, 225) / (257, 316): 0.93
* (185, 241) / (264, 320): 0.93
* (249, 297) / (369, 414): 1.08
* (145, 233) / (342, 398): 1.01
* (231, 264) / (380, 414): 1.08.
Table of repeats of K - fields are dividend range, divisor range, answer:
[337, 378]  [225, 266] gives 1.04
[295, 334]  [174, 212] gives 0.89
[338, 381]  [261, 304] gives 1.06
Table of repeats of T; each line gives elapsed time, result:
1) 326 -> 2.831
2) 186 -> 3.207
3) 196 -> 3.099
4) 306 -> 2.772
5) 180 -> 3.126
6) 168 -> 3.064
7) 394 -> 3.413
